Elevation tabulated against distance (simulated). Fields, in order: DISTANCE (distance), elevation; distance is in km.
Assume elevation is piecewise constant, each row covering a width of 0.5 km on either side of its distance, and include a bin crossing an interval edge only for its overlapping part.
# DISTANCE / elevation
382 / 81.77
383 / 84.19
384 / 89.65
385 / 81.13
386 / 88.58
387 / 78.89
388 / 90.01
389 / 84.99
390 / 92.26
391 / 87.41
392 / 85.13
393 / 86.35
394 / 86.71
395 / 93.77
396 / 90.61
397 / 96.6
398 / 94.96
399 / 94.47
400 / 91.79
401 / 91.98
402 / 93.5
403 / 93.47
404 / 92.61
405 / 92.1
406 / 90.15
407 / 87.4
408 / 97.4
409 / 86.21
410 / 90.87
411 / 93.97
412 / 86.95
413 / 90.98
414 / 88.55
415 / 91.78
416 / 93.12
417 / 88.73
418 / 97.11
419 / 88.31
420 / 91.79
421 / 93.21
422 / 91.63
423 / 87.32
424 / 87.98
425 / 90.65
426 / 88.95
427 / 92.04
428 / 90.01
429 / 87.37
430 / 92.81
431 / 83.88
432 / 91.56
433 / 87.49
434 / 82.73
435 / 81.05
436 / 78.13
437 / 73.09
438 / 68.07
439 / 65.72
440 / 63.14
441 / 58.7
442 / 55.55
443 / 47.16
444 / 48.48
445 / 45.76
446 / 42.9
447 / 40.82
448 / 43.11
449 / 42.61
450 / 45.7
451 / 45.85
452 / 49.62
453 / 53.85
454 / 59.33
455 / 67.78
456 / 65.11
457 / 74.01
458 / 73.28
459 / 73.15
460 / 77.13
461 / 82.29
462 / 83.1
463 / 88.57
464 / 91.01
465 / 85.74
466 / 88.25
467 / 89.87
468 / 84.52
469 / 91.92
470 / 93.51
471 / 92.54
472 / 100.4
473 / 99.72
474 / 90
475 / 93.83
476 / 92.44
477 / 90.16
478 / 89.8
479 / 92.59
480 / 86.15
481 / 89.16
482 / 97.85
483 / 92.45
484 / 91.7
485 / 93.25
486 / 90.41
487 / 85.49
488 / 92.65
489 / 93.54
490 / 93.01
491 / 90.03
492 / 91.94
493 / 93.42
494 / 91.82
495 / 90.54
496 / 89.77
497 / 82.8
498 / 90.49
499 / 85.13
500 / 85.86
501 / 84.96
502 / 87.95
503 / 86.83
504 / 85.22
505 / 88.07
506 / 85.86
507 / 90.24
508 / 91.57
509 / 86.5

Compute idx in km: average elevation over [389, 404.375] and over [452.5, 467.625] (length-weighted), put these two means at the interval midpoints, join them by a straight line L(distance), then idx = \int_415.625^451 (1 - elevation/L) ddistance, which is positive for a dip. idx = 4.0 km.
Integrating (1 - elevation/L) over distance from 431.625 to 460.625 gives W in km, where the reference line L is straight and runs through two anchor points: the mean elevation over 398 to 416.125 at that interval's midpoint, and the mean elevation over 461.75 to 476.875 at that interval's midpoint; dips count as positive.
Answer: 9.3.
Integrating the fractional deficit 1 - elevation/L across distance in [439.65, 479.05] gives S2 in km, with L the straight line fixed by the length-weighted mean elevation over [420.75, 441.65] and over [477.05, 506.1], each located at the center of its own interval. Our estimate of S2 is 6.4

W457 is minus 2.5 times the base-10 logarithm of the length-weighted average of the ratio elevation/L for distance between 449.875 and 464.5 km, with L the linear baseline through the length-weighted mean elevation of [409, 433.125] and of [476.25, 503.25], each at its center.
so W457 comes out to 0.29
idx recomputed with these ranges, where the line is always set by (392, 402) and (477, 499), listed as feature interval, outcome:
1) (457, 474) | 0.76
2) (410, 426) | 0.12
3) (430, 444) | 2.97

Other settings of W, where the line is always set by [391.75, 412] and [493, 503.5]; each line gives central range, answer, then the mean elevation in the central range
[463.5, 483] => -0.6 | 91.6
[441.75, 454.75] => 6.0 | 48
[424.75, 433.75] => 0.1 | 89.2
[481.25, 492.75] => -0.5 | 92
